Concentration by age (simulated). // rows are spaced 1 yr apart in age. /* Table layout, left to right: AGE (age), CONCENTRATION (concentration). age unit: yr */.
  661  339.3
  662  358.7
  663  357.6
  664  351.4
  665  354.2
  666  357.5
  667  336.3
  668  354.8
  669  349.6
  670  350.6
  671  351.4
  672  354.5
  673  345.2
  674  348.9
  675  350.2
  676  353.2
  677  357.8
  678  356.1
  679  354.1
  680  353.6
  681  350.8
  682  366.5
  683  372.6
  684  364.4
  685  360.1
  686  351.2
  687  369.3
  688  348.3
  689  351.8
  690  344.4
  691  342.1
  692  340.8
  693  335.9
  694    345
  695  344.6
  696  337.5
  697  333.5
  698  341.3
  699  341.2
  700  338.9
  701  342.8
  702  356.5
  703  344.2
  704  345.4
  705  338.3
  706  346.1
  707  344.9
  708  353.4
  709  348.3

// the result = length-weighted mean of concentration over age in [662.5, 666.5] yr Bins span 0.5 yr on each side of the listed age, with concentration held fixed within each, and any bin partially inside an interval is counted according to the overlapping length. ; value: 355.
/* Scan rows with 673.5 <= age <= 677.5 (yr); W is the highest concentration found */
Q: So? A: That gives 357.8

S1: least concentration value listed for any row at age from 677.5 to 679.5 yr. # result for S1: 354.1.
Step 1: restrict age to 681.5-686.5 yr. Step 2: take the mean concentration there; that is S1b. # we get 363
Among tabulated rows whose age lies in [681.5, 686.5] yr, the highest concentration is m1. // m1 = 372.6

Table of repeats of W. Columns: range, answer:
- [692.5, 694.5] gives 345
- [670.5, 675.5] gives 354.5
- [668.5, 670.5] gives 350.6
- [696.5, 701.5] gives 342.8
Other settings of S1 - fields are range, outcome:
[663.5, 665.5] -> 351.4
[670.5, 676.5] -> 345.2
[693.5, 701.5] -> 333.5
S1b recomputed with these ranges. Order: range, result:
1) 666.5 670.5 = 348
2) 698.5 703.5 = 345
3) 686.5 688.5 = 359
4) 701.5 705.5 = 346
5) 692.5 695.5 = 342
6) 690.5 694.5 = 341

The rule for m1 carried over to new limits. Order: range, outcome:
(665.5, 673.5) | 357.5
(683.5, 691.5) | 369.3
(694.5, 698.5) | 344.6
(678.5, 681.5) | 354.1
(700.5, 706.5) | 356.5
